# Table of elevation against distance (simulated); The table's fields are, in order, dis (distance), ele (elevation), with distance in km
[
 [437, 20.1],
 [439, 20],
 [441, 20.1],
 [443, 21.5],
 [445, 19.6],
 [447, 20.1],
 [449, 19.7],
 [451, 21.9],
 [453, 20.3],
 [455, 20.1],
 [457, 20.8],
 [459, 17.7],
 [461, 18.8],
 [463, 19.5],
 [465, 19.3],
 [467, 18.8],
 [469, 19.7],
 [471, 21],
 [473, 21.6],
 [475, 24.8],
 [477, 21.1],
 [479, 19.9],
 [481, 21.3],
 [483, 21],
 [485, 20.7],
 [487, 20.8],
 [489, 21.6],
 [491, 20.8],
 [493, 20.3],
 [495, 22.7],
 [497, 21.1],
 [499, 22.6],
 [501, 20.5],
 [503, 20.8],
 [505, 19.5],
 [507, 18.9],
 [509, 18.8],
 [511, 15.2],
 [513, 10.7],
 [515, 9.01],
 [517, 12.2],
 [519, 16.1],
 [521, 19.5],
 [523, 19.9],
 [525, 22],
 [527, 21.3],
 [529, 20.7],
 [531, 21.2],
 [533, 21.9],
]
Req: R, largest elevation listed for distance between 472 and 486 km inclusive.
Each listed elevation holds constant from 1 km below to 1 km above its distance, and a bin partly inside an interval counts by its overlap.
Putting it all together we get 24.8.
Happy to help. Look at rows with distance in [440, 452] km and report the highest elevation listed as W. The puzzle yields 21.9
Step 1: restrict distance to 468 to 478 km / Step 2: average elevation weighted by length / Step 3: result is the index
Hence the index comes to 21.6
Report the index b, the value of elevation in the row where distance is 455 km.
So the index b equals 20.1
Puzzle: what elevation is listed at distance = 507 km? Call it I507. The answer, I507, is 18.9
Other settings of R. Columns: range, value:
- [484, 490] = 21.6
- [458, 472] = 21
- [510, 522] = 19.5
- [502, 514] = 20.8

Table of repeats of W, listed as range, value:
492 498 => 22.7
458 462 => 18.8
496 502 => 22.6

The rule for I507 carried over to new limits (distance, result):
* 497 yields 21.1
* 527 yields 21.3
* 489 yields 21.6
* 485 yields 20.7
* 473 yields 21.6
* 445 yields 19.6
